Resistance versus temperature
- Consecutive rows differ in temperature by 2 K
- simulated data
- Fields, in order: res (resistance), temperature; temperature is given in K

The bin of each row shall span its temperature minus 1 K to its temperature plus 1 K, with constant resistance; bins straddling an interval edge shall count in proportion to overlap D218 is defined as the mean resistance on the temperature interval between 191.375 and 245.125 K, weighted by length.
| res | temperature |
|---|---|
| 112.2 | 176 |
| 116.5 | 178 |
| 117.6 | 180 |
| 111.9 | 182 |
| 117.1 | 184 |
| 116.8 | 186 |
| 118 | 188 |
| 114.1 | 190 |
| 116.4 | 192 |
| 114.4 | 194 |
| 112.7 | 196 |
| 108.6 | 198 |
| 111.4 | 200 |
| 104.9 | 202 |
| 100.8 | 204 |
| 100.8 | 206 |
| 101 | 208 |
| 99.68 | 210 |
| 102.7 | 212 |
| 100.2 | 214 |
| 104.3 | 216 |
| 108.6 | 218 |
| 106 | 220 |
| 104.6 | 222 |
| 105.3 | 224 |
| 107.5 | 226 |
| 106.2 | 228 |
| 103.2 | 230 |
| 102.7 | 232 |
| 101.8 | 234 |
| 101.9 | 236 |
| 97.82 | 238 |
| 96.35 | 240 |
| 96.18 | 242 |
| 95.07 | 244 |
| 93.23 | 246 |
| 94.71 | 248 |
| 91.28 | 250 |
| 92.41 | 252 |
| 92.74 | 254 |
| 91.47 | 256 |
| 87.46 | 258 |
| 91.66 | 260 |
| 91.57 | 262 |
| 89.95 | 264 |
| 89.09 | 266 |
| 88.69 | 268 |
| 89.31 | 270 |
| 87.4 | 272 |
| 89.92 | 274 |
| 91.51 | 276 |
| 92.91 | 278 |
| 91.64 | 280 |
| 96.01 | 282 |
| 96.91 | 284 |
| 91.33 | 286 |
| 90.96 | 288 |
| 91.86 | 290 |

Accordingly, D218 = 104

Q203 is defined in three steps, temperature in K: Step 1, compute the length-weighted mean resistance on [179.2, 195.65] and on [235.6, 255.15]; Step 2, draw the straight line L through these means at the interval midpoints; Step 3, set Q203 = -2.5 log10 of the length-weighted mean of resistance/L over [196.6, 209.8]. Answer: 0.06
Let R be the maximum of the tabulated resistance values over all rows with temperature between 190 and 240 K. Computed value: 116.4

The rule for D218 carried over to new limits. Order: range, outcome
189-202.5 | 112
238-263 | 93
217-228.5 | 106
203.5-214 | 101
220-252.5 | 99.7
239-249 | 95.1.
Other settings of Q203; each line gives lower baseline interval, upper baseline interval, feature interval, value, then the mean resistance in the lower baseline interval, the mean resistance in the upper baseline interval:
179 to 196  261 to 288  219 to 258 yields 0.03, 116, 91.2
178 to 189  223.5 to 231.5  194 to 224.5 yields 0.05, 116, 105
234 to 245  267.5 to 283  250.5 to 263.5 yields 0.04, 97.9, 91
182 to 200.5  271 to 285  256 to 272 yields 0.07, 114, 92.3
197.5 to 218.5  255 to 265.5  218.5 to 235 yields -0.06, 104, 90.4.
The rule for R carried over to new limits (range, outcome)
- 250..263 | 92.74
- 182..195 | 118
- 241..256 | 96.18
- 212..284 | 108.6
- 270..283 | 96.01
